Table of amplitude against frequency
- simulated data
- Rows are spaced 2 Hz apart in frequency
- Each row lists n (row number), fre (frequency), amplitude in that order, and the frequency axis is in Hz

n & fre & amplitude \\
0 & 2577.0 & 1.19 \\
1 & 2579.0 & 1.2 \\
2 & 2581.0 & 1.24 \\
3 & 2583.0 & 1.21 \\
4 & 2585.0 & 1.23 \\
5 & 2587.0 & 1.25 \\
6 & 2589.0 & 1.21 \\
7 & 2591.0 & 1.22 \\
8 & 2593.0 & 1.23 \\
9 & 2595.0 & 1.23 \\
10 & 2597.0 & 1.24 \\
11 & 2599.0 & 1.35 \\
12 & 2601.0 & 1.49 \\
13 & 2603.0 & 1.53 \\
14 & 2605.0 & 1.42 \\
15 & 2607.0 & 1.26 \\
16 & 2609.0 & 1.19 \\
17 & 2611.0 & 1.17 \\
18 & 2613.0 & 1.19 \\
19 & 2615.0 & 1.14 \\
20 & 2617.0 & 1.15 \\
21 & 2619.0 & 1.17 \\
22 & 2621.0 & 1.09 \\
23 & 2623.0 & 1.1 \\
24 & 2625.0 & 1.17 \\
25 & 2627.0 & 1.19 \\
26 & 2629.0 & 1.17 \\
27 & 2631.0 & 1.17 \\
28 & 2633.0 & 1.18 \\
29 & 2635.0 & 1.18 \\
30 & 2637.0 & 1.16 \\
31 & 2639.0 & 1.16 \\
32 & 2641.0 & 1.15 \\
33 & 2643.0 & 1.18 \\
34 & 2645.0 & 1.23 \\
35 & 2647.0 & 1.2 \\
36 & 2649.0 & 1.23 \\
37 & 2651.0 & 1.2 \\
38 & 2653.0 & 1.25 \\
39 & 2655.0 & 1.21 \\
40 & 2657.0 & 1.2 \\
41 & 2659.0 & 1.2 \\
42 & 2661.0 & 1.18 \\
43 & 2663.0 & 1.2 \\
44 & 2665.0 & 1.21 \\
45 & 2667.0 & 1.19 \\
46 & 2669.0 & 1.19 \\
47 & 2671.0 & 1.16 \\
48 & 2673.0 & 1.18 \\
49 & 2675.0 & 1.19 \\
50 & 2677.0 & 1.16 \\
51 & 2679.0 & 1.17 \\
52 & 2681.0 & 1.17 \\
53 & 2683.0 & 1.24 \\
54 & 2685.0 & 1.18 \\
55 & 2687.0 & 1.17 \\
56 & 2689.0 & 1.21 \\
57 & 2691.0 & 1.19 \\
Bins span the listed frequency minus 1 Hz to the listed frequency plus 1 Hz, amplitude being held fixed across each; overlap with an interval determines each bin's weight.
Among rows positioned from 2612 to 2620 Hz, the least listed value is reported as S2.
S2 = 1.14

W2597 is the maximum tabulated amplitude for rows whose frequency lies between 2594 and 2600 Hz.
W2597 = 1.35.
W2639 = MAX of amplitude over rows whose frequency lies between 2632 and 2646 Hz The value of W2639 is 1.23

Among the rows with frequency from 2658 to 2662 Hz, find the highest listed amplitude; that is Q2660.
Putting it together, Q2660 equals 1.2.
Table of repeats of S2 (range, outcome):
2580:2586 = 1.21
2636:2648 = 1.15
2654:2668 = 1.18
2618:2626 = 1.09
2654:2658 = 1.2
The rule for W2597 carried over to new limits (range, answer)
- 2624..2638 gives 1.19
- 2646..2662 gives 1.25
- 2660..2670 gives 1.21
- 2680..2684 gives 1.24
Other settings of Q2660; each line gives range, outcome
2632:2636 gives 1.18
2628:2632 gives 1.17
